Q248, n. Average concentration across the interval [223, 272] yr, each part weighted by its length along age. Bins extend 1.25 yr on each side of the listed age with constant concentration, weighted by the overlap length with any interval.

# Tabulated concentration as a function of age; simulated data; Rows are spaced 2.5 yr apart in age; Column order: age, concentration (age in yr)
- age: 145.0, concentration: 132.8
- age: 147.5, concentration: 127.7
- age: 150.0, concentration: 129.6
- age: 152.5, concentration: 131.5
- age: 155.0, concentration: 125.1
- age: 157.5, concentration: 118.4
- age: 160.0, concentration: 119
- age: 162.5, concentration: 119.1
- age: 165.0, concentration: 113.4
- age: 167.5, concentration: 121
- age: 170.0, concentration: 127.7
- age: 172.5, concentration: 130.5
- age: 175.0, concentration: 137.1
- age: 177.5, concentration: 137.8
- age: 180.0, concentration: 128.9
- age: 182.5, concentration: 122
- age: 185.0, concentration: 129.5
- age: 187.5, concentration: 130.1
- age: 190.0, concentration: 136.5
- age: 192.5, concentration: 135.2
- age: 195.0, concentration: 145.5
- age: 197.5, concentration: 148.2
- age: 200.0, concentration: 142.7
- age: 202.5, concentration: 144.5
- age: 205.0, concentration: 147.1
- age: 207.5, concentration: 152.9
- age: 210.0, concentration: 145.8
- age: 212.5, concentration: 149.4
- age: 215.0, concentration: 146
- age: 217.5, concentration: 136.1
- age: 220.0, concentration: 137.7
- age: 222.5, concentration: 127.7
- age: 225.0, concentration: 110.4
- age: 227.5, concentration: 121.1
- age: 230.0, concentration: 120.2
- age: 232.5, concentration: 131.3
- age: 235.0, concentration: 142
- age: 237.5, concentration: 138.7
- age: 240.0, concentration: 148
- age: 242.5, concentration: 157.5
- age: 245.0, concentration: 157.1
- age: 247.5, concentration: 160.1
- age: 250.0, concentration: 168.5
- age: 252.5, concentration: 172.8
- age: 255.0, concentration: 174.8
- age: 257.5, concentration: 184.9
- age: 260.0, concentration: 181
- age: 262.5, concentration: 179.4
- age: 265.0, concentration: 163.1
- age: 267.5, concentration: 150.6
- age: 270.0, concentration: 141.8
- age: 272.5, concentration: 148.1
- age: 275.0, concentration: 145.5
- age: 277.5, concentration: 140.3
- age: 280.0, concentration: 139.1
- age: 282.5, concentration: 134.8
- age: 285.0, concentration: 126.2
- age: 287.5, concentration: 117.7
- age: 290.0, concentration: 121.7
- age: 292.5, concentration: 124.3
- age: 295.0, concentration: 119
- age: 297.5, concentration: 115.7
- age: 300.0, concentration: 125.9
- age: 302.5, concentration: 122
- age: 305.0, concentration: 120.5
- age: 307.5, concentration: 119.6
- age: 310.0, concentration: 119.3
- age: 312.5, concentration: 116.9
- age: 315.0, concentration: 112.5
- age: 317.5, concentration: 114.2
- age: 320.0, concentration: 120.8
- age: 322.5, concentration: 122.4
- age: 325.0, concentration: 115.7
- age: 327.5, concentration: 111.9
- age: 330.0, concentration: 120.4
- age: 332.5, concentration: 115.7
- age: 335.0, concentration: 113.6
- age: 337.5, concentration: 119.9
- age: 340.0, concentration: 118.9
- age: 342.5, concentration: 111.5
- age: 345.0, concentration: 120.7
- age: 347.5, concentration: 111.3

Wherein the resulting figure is 152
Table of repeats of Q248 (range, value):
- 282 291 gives 124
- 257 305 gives 140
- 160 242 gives 134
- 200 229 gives 138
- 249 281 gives 161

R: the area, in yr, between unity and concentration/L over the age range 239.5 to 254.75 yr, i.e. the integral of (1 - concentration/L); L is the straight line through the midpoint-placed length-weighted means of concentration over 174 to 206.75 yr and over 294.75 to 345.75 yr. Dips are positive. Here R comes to -3.9 yr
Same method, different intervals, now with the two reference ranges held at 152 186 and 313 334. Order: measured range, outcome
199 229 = -3.7 yr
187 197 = -1.1 yr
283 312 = -0.8 yr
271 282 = -2.1 yr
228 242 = -1.7 yr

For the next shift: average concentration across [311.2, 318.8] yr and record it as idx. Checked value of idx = 115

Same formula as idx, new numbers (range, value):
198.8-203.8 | 144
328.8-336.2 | 117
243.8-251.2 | 162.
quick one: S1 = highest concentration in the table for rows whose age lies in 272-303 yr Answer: 148.1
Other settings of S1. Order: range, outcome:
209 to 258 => 184.9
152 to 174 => 131.5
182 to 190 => 136.5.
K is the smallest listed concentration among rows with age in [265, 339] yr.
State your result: 111.9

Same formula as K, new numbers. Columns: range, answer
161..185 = 113.4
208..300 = 110.4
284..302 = 115.7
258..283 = 134.8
